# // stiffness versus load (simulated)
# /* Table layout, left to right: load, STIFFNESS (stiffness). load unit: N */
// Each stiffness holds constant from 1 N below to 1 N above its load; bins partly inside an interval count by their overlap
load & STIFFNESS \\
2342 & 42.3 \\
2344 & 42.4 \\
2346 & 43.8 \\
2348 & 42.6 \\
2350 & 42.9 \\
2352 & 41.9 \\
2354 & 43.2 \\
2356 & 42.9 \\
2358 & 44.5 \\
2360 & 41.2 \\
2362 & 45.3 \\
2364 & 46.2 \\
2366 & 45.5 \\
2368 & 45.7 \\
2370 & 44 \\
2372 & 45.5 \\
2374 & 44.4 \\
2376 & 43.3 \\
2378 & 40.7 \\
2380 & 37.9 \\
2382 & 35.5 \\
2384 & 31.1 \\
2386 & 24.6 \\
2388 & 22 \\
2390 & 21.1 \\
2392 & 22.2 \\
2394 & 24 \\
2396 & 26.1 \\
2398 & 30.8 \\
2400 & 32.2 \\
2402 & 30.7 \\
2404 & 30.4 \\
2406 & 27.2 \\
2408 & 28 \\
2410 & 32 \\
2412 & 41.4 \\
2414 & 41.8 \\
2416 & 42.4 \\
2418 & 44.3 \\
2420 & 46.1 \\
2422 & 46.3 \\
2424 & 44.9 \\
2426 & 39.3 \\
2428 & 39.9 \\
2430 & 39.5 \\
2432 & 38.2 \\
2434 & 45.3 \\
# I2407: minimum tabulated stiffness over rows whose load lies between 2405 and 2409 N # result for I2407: 27.2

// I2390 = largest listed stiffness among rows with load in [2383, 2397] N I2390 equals 31.1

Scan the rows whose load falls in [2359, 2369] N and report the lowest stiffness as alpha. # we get 41.2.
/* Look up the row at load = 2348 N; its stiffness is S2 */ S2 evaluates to 42.6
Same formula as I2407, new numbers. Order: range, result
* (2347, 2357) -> 41.9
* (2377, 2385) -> 31.1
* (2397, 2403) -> 30.7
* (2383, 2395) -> 21.1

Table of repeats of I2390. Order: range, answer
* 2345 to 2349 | 43.8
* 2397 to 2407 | 32.2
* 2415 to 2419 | 44.3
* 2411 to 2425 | 46.3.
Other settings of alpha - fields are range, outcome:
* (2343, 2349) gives 42.4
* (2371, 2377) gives 43.3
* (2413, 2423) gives 41.8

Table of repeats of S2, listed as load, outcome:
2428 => 39.9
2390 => 21.1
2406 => 27.2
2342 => 42.3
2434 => 45.3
